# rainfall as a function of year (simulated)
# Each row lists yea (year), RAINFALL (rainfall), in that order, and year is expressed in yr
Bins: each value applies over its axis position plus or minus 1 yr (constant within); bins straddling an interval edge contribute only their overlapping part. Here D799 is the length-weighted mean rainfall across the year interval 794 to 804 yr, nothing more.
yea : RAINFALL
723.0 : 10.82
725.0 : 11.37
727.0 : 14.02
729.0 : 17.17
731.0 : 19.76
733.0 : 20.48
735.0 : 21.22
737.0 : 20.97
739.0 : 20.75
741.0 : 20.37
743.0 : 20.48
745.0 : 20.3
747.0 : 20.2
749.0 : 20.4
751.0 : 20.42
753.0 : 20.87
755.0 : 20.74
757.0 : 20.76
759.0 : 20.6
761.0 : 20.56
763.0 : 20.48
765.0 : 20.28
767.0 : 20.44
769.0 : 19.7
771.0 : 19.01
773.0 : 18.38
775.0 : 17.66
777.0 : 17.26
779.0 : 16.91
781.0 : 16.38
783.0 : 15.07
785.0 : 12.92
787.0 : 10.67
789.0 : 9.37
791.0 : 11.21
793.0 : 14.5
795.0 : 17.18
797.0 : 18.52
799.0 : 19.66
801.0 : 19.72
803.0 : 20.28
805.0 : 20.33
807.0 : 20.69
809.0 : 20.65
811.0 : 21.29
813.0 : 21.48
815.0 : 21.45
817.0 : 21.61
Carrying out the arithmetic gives 19.1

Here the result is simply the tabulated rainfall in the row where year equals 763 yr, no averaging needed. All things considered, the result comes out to 20.48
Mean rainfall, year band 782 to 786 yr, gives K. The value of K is 14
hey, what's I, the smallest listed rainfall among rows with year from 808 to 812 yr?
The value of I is 20.65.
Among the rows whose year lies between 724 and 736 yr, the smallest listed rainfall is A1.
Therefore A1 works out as 11.37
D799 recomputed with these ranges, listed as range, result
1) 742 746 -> 20.4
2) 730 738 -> 20.6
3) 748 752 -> 20.4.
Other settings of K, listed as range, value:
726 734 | 17.9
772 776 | 18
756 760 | 20.7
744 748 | 20.2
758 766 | 20.5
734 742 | 20.8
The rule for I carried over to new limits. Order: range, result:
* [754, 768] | 20.28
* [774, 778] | 17.26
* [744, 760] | 20.2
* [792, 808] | 14.5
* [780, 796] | 9.37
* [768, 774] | 18.38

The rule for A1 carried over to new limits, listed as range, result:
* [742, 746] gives 20.3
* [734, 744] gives 20.37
